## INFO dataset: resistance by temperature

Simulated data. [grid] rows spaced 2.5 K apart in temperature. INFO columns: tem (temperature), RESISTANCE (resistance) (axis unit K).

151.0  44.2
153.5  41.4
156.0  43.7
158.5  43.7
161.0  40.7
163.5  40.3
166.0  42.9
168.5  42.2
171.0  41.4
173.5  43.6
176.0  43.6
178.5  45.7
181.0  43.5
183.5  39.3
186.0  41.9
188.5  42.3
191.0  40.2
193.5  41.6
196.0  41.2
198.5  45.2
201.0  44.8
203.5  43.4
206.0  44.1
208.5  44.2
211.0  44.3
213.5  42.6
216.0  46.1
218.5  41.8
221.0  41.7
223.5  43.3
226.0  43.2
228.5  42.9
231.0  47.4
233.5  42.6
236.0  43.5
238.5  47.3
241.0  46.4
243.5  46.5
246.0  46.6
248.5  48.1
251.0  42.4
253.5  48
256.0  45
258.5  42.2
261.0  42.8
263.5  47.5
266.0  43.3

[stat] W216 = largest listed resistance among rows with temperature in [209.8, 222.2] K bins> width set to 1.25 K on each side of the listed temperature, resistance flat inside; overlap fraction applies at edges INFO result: 46.1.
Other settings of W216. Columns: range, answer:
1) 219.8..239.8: 47.4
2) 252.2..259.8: 48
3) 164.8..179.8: 45.7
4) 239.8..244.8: 46.5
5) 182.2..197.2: 42.3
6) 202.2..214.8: 44.3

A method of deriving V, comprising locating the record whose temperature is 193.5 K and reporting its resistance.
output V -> 41.6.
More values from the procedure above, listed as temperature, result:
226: 43.2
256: 45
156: 43.7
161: 40.7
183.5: 39.3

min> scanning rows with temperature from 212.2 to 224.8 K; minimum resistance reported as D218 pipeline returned 41.7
